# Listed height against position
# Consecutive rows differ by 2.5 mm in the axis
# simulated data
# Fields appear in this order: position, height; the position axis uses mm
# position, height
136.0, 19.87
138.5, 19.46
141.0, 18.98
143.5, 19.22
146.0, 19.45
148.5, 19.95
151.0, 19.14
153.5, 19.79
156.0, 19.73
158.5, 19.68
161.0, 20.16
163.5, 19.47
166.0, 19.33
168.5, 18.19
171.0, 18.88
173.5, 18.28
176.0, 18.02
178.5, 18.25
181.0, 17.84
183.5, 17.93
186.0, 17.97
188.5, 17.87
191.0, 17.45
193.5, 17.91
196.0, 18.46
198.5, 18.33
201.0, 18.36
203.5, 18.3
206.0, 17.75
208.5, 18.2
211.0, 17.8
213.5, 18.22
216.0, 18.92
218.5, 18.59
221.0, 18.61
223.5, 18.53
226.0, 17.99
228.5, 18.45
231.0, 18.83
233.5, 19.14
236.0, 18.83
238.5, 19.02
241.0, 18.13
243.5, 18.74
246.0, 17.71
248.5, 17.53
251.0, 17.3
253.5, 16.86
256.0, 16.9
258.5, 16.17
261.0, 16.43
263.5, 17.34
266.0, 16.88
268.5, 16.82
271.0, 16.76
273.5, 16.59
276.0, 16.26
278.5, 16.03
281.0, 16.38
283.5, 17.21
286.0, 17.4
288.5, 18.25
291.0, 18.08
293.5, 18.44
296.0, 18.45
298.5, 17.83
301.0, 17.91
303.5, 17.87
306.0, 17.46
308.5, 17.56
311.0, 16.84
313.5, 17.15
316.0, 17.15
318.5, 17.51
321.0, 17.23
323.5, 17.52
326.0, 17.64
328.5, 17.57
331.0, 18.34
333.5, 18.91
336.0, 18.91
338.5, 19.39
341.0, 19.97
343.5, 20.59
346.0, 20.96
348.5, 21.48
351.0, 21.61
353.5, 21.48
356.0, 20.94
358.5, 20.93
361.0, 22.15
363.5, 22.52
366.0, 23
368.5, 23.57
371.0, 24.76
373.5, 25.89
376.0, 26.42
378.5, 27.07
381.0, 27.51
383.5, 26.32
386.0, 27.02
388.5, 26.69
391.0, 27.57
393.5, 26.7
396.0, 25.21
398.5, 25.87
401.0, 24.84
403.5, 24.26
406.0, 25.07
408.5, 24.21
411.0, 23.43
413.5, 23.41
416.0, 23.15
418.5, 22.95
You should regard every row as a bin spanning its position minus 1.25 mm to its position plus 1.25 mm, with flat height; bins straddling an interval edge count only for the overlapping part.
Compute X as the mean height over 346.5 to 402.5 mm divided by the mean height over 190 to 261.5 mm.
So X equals 1.35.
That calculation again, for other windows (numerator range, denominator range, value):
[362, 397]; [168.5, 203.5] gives 1.42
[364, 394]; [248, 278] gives 1.55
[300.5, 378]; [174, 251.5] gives 1.10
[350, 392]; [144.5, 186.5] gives 1.29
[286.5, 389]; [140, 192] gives 1.09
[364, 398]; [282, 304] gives 1.45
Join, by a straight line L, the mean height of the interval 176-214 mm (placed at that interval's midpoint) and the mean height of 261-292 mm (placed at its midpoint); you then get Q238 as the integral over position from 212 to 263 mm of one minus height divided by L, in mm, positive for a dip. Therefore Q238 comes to -1.6 mm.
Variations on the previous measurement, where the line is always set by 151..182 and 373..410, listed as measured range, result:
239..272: 6.85 mm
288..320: 7.65 mm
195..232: 3.80 mm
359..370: 1.07 mm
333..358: 4.18 mm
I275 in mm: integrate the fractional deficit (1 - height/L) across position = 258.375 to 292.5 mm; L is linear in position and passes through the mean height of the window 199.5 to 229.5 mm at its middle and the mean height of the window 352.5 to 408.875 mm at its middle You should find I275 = 6.2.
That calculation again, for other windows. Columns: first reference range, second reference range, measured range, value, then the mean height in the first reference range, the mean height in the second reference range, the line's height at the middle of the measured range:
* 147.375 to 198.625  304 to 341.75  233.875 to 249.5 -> 0.0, 18.7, 17.9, 18.3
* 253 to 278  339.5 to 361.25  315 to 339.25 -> 2.3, 16.7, 21.1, 19.9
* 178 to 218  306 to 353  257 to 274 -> 1.6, 18.1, 18.7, 18.4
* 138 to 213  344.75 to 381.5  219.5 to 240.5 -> 1.4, 18.7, 23.3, 20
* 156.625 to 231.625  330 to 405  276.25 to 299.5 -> 4.0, 18.4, 23.4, 21.1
